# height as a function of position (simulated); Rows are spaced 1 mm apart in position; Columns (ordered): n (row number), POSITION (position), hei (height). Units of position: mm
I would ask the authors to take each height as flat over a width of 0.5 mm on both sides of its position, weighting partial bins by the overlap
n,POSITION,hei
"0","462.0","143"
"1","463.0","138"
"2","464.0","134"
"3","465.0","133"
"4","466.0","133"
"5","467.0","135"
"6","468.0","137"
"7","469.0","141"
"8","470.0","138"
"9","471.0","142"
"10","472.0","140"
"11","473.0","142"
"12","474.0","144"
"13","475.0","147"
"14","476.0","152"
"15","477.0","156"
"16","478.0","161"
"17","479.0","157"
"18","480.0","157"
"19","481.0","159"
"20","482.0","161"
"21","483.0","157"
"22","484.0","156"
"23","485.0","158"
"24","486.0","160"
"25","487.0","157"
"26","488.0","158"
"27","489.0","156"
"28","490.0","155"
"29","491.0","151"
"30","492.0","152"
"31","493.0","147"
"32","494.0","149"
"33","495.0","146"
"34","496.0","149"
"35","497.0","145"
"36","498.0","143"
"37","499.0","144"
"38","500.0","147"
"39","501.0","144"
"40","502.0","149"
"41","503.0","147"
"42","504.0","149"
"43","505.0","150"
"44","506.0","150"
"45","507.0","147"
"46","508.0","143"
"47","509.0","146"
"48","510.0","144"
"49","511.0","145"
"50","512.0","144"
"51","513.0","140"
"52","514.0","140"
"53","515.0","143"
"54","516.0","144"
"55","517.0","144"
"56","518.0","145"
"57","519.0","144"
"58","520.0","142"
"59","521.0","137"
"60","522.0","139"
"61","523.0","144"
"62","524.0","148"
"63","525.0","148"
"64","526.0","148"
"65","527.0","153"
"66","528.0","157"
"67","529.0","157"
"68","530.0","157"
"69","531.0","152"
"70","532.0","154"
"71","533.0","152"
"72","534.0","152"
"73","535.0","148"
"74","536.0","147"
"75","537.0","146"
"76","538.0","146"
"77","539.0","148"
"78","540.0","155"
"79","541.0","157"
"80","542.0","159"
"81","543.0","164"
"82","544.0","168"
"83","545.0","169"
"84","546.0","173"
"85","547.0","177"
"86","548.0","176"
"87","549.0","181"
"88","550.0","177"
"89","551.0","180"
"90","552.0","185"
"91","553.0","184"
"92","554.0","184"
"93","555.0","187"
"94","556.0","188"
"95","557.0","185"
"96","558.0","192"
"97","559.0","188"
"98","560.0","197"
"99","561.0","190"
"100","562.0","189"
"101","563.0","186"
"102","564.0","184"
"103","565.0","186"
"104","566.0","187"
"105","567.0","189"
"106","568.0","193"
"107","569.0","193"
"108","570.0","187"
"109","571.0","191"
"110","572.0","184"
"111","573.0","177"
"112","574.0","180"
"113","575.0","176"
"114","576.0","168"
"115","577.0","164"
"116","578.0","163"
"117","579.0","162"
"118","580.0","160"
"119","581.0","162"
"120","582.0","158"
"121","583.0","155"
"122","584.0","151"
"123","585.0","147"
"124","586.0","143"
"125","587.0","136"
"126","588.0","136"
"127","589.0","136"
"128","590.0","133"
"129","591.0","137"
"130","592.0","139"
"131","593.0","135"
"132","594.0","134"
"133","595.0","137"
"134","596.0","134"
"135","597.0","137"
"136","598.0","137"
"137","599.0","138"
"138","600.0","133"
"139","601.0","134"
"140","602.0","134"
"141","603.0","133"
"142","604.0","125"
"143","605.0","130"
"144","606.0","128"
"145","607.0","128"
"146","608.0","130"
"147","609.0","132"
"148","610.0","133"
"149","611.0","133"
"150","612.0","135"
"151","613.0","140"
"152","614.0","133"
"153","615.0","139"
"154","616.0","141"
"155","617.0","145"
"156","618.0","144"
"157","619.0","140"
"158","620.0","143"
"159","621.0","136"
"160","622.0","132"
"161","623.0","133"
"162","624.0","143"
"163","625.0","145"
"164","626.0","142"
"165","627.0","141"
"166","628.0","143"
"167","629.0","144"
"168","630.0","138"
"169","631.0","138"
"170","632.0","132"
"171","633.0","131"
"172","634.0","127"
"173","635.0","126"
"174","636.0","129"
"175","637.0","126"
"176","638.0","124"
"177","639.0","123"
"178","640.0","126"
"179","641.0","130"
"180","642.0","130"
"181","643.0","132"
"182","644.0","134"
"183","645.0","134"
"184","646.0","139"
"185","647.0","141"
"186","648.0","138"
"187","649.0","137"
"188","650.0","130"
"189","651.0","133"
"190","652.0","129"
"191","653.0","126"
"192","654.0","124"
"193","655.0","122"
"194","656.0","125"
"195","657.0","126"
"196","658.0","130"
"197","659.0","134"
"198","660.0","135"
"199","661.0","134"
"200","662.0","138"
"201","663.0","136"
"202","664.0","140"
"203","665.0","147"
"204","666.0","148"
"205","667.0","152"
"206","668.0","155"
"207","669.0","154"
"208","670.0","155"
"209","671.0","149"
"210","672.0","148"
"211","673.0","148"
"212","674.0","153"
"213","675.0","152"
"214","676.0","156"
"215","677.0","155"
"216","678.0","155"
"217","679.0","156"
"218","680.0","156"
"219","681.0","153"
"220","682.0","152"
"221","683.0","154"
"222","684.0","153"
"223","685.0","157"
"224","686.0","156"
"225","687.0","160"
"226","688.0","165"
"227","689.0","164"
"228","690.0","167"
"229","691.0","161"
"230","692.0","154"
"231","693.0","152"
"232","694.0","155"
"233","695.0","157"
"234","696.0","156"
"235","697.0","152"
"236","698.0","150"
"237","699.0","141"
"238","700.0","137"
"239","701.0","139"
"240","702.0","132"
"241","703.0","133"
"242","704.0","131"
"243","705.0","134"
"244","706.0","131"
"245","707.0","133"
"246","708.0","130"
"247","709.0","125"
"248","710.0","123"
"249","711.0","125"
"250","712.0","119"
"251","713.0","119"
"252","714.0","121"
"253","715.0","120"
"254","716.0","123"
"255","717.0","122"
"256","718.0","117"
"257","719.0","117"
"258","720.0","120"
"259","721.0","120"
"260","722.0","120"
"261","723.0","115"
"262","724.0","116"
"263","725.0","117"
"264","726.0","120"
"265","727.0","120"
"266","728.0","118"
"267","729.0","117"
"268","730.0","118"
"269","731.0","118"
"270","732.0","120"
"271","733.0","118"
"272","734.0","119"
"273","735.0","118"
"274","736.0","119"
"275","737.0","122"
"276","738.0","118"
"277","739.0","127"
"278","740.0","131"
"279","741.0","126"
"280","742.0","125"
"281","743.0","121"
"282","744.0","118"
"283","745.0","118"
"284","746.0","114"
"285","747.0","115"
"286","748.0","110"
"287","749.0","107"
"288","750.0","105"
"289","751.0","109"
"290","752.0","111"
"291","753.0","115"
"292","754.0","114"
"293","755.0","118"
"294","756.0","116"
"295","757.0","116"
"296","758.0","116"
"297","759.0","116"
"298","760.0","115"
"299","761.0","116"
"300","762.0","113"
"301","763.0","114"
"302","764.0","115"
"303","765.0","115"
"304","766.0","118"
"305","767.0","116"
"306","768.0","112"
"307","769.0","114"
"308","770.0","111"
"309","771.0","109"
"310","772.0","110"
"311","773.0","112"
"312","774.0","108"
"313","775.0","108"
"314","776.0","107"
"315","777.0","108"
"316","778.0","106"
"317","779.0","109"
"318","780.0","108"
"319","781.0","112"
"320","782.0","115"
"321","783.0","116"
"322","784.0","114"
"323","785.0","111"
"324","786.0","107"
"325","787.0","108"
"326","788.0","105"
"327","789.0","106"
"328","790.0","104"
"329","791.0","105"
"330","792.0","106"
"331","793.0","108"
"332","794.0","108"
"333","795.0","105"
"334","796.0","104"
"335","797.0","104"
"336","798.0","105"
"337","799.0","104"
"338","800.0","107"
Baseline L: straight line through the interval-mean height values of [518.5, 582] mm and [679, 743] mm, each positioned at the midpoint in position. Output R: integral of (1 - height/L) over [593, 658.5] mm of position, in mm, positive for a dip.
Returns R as 7.9 mm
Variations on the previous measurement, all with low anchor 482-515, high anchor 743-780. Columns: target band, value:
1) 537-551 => -2.2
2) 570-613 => -3.1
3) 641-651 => -0.5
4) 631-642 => 0.2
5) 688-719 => -4.3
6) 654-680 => -3.8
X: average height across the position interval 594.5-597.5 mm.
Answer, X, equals 136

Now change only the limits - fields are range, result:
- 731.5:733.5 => 119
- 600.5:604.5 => 132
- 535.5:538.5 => 146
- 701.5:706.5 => 132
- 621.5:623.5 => 132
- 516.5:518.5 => 144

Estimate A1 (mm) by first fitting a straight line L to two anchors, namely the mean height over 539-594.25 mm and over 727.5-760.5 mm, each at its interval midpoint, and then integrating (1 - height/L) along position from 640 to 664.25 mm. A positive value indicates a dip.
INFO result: 2.1 mm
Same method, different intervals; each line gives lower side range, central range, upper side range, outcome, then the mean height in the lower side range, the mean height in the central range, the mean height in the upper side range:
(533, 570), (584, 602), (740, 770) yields 2.8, 175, 137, 115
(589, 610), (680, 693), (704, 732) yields -3.4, 133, 158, 122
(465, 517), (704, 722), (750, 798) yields -0.7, 148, 124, 111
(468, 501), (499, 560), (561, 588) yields 1.6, 151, 157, 172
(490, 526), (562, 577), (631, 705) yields -4.1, 146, 184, 142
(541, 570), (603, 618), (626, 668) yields 1.9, 182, 134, 134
